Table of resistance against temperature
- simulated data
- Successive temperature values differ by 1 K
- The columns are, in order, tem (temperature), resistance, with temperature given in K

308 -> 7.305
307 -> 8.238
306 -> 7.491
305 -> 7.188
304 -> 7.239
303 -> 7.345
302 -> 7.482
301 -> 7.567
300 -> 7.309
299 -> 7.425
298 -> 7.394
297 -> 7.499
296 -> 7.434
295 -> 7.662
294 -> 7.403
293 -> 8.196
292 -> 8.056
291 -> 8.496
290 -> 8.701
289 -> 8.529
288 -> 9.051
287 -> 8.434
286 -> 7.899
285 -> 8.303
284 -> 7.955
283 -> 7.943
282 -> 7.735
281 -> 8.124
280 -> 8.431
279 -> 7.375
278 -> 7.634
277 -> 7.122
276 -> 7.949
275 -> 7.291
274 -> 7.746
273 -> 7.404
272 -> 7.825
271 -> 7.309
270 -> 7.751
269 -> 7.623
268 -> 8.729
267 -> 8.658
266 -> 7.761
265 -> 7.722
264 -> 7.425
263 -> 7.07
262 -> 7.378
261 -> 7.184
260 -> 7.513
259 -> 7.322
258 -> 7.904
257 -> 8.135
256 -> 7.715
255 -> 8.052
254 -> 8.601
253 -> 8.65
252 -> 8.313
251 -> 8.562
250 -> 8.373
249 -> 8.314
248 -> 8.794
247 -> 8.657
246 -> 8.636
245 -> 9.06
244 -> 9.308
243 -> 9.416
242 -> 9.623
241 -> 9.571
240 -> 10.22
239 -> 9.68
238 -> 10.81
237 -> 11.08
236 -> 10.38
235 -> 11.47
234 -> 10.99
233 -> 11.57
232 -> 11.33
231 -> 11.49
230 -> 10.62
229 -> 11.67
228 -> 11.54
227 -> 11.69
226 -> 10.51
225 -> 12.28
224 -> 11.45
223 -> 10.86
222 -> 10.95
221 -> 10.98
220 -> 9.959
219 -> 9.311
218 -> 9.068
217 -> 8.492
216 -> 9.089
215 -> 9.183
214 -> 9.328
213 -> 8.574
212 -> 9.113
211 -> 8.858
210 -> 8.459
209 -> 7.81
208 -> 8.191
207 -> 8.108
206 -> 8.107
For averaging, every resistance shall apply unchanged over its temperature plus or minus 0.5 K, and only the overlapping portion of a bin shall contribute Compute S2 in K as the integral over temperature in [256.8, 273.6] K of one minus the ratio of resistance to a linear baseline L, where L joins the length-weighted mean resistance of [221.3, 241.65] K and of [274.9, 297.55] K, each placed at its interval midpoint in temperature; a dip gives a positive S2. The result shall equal 2.7 K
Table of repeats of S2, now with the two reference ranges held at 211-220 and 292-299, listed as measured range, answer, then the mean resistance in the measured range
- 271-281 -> 0.4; 7.65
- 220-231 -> -2.9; 11.2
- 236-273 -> -0.5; 8.48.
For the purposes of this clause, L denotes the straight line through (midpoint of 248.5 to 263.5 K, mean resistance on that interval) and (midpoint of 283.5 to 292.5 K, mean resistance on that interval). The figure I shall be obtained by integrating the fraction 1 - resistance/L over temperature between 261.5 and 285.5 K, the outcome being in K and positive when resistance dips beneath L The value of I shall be 1.2 K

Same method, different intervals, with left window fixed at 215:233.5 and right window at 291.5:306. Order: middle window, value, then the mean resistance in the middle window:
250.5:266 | 2.4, 7.83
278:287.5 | 0.2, 8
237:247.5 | 0.4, 9.57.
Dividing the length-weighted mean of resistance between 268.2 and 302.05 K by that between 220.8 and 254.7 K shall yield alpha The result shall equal 0.77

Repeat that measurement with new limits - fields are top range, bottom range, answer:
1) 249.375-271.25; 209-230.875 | 0.79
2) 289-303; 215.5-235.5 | 0.72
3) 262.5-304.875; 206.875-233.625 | 0.78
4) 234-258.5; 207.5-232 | 0.92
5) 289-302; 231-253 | 0.80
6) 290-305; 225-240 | 0.69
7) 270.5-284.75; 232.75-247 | 0.77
